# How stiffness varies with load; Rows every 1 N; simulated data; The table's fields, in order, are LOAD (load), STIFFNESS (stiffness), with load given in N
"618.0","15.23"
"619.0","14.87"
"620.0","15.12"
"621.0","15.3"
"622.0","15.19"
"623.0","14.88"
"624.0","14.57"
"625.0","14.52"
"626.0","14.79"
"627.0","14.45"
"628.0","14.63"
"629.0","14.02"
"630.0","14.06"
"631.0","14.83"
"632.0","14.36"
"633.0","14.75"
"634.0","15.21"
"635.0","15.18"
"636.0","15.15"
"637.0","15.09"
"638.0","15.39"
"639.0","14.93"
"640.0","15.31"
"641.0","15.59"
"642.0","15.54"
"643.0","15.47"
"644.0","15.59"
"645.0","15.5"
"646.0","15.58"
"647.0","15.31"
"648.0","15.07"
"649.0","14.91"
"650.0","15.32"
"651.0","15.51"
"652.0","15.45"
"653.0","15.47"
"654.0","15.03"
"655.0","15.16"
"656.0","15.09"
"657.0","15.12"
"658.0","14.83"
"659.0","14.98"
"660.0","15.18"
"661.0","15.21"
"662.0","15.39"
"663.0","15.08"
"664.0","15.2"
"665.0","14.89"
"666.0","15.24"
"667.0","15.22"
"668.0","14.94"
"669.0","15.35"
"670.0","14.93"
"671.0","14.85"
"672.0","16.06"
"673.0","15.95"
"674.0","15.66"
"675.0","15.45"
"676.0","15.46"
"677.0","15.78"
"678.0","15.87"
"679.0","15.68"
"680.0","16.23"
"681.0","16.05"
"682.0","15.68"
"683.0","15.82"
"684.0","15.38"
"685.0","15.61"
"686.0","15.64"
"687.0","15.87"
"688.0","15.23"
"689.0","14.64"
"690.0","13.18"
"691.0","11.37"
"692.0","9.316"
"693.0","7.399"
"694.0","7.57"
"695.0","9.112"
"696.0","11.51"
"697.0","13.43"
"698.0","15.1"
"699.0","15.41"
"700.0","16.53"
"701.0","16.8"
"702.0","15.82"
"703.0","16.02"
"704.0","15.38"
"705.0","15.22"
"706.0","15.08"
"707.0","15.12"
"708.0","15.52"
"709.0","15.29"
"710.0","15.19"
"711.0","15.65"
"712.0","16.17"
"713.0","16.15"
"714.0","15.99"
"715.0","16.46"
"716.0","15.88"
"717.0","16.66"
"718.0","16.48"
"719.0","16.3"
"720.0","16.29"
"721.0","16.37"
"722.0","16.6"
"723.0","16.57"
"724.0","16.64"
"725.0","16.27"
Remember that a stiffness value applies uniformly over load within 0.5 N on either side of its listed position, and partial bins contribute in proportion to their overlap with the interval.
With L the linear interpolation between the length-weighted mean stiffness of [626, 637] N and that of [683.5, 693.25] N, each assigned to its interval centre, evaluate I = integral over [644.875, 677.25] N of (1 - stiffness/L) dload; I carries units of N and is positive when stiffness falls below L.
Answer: -2.7 N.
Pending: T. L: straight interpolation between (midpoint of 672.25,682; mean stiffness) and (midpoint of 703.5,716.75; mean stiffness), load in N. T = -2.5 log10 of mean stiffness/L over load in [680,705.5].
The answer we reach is 0.13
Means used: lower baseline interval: 15.8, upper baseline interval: 15.6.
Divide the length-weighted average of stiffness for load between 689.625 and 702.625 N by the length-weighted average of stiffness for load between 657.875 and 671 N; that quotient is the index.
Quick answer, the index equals 0.83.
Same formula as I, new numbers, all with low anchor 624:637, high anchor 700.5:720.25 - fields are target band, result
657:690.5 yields -0.1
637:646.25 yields -0.4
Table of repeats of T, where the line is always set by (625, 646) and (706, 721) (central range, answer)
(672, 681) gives -0.02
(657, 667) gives 0.01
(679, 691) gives 0.02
